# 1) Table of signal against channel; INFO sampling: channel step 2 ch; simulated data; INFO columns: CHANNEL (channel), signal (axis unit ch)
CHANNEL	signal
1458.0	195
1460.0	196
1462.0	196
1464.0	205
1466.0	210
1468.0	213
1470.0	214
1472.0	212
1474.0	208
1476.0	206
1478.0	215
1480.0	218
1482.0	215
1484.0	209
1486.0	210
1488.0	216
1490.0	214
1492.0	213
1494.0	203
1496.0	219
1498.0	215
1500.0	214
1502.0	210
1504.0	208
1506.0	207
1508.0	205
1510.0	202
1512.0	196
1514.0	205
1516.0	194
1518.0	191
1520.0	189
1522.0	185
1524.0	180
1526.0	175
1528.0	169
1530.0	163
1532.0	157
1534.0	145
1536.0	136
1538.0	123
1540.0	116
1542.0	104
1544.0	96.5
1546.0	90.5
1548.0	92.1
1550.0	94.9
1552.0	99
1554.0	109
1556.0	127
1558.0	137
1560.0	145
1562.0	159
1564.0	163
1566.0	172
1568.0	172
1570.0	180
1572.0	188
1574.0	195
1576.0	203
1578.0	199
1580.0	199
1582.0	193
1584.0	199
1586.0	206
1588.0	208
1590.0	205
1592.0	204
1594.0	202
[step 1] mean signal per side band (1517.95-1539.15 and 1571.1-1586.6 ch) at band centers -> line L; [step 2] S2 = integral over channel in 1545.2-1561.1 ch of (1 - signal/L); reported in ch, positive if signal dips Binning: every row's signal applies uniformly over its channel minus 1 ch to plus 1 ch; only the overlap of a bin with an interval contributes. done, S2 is 6.0 ch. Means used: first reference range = 163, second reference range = 198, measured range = 112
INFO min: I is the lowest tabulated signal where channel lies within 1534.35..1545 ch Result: 96.5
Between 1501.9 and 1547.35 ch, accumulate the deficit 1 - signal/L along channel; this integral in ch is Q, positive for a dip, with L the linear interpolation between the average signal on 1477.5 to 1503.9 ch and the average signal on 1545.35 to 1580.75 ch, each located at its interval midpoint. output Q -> 4.94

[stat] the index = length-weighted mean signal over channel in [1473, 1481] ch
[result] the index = 212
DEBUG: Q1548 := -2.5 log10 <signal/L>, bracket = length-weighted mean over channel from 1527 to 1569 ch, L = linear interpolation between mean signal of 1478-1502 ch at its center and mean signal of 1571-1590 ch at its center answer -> 0.474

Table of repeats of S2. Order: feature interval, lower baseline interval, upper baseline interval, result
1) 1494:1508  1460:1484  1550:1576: -1.4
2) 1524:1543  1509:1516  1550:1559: 1.7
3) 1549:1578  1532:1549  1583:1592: 1.1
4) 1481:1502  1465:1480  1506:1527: -0.9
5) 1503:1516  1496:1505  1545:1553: -0.9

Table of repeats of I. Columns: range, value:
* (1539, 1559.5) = 90.5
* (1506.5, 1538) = 123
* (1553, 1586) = 109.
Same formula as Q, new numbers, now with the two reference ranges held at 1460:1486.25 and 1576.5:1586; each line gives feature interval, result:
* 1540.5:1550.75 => 5.4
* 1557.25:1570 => 2.6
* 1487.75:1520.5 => 0.1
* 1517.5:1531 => 1.7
